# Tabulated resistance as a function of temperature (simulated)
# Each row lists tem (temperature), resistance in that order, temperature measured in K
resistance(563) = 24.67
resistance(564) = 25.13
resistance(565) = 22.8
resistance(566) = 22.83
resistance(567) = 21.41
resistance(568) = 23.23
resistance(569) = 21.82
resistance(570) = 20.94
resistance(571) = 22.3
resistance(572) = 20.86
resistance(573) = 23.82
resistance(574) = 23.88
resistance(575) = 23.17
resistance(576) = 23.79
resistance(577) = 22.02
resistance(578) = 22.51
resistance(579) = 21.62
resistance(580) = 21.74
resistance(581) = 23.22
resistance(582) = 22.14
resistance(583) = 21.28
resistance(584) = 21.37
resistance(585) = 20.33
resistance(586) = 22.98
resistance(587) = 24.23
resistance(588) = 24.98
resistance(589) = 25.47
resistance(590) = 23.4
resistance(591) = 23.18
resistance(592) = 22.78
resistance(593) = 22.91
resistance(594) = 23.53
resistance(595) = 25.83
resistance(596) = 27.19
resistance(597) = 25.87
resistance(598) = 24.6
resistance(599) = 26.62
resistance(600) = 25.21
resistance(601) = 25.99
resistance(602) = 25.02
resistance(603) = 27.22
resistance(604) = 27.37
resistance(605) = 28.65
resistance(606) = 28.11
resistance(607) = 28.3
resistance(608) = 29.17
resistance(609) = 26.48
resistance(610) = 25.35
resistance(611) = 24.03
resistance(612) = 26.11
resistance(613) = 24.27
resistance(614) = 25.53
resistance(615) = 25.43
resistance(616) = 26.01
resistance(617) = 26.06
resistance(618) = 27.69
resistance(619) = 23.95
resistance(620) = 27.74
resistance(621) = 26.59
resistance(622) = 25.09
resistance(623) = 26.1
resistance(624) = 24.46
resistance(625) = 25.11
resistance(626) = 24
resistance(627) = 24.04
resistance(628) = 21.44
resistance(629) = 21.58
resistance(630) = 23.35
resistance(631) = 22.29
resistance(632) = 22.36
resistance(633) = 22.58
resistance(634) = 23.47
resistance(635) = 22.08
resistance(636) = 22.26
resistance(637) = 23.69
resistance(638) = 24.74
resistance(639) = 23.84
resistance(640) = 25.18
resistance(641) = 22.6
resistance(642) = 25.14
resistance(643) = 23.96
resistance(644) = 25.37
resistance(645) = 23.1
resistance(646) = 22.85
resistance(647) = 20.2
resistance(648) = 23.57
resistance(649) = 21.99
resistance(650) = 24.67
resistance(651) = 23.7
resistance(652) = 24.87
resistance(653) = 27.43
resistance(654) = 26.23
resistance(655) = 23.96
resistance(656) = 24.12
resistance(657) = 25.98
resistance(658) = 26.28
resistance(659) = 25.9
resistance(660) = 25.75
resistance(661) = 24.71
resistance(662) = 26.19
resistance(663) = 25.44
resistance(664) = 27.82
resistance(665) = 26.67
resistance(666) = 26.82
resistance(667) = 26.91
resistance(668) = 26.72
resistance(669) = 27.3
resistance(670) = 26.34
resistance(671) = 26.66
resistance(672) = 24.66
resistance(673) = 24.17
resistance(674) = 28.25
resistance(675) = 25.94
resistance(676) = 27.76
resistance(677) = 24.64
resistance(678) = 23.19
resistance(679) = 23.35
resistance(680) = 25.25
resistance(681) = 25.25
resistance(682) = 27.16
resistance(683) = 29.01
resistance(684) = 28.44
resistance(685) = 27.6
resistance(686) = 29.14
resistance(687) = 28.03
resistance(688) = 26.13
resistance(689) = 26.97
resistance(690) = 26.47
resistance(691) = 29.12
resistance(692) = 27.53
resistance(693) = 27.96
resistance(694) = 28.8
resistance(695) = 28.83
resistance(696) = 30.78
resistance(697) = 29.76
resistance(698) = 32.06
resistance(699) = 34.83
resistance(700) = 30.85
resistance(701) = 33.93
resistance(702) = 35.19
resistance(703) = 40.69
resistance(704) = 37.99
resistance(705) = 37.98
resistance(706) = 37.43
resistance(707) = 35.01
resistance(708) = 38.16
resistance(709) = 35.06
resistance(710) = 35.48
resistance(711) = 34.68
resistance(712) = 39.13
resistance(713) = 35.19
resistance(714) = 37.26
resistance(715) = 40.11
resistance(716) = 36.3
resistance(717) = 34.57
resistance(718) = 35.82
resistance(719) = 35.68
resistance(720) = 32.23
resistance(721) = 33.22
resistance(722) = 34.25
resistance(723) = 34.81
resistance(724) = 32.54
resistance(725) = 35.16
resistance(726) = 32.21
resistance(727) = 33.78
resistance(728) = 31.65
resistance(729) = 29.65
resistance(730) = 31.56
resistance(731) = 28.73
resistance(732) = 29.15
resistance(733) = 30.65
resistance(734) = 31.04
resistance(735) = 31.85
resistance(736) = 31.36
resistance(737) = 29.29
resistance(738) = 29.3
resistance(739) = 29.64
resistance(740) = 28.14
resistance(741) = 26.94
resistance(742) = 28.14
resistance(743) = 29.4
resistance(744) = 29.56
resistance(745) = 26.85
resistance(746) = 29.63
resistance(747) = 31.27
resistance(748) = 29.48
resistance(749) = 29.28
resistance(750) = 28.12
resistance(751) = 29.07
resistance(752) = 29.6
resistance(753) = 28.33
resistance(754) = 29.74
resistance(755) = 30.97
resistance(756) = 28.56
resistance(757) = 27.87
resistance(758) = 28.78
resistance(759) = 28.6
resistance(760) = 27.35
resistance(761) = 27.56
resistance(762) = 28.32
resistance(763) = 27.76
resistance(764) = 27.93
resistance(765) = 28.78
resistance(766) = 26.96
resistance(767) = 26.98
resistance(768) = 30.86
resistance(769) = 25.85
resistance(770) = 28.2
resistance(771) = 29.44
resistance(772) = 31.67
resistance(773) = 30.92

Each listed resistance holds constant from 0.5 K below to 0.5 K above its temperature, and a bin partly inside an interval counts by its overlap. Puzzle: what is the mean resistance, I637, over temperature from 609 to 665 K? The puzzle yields 24.6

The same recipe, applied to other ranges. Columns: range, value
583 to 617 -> 25.2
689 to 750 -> 32.3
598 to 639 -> 25.1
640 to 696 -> 25.9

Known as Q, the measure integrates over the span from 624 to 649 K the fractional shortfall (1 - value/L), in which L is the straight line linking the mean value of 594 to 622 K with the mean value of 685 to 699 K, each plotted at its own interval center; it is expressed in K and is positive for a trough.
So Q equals 3.52 K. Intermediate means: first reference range 26.2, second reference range 28.8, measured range 23.3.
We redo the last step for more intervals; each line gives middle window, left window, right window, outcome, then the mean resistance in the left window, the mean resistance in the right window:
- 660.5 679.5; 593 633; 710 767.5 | 1.3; 25.4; 30.9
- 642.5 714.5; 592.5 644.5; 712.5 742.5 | 1.9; 25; 32.3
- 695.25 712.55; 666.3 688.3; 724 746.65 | -4.3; 26.5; 30.2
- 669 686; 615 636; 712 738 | 1.6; 24.3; 33.2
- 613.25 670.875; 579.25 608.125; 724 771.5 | 3.2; 24.7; 29.4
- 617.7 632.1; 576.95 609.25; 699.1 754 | 1.1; 24.6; 32.6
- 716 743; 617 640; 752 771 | -4.3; 24.1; 28.4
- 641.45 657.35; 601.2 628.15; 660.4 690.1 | 1.2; 26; 26.4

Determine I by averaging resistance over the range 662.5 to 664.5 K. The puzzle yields 26.6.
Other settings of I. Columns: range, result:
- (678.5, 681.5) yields 24.6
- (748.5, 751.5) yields 28.8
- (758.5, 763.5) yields 27.9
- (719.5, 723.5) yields 33.6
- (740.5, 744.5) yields 28.5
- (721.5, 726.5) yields 33.8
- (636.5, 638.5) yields 24.2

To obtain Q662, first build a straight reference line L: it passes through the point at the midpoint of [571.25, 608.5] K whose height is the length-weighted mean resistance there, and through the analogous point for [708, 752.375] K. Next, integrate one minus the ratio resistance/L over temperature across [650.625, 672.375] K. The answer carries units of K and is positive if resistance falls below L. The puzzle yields 1.78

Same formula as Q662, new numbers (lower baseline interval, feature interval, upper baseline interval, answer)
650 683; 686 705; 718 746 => -1.9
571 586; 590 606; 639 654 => -1.9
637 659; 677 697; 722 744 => 0.0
